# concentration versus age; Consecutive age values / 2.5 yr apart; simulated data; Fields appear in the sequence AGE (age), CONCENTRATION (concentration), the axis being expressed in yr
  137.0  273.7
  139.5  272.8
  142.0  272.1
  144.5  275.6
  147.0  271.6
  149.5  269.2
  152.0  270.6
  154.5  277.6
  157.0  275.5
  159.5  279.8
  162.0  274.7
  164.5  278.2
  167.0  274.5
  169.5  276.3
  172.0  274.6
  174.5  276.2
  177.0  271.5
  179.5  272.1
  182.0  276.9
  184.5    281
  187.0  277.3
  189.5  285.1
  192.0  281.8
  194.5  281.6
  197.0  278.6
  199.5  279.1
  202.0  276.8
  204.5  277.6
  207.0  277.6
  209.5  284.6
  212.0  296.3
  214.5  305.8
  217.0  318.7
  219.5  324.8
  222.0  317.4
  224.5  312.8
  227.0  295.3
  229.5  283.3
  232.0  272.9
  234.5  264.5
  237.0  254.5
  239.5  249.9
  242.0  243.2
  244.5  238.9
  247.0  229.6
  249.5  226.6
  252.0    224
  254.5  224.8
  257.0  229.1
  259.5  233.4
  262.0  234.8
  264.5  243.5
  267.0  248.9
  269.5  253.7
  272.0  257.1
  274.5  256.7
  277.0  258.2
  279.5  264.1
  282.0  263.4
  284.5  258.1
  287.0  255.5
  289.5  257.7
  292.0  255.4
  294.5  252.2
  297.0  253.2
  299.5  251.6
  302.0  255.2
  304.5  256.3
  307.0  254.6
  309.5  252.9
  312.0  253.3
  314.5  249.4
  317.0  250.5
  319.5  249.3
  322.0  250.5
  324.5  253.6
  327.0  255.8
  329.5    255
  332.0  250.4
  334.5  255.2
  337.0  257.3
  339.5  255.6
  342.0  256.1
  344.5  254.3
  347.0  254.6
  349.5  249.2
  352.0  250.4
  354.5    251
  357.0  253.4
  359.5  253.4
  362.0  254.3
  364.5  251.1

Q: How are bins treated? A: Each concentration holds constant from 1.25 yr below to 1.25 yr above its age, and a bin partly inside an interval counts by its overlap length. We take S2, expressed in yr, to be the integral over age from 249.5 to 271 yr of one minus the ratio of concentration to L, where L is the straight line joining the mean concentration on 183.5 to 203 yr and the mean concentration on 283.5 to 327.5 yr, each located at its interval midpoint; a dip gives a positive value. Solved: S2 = 2.3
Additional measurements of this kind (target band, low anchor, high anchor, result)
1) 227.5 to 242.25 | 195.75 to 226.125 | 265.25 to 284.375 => 0.90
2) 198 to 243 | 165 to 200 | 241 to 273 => -4.97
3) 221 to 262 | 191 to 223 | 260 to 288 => 2.64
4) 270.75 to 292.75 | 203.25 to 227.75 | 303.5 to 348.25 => 1.13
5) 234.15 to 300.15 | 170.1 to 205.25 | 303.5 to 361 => 4.22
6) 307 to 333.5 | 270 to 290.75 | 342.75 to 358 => 0.29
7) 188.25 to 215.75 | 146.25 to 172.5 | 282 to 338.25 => -1.55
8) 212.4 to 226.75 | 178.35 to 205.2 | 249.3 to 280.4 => -2.60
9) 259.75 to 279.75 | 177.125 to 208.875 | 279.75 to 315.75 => 0.83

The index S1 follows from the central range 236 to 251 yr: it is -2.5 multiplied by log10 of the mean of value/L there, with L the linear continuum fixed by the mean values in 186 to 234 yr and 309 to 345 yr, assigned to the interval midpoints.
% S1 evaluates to 0.17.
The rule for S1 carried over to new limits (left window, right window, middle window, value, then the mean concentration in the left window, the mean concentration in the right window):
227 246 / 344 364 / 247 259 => 0.14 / 260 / 252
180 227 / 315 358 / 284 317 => 0.04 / 291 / 253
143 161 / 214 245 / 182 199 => -0.01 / 274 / 284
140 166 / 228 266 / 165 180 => -0.03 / 274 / 244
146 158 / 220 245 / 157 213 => -0.02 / 273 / 276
